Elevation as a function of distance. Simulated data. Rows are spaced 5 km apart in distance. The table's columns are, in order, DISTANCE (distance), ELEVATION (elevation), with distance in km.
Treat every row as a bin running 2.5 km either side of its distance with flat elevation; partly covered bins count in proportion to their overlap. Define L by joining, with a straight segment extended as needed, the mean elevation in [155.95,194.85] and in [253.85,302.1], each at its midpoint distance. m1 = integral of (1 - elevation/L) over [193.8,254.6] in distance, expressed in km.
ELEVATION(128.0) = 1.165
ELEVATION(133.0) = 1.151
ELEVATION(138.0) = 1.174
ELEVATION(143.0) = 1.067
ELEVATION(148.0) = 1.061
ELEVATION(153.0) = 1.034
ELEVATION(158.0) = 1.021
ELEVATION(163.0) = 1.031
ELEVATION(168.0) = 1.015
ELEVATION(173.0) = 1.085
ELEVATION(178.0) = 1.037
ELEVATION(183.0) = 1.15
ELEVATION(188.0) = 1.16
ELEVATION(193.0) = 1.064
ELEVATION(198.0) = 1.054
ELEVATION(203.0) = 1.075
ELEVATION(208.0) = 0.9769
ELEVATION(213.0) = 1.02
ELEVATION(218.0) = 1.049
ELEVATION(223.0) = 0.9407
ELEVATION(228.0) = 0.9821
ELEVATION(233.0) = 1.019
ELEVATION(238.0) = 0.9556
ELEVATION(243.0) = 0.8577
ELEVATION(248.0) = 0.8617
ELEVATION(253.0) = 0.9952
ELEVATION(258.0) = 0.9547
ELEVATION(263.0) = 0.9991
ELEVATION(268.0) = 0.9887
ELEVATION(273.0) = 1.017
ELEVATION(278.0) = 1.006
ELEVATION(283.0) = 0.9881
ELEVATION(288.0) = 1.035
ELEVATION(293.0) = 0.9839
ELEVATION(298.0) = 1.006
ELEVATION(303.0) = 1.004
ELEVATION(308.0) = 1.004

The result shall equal 3.07 km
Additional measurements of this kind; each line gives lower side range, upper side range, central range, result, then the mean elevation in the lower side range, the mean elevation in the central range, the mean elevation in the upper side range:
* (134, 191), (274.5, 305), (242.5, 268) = 1.97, 1.08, 0.945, 1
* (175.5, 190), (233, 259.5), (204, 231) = 0.43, 1.11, 0.999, 0.933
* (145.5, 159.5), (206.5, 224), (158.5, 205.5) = -2.30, 1.04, 1.07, 1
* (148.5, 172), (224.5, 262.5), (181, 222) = -2.96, 1.03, 1.06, 0.949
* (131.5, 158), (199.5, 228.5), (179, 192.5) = -1.12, 1.09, 1.13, 1.01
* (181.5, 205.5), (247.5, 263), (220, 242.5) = 1.03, 1.1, 0.966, 0.957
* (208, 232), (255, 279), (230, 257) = 1.50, 0.997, 0.94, 0.992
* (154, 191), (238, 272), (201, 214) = -0.06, 1.07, 1.02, 0.947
